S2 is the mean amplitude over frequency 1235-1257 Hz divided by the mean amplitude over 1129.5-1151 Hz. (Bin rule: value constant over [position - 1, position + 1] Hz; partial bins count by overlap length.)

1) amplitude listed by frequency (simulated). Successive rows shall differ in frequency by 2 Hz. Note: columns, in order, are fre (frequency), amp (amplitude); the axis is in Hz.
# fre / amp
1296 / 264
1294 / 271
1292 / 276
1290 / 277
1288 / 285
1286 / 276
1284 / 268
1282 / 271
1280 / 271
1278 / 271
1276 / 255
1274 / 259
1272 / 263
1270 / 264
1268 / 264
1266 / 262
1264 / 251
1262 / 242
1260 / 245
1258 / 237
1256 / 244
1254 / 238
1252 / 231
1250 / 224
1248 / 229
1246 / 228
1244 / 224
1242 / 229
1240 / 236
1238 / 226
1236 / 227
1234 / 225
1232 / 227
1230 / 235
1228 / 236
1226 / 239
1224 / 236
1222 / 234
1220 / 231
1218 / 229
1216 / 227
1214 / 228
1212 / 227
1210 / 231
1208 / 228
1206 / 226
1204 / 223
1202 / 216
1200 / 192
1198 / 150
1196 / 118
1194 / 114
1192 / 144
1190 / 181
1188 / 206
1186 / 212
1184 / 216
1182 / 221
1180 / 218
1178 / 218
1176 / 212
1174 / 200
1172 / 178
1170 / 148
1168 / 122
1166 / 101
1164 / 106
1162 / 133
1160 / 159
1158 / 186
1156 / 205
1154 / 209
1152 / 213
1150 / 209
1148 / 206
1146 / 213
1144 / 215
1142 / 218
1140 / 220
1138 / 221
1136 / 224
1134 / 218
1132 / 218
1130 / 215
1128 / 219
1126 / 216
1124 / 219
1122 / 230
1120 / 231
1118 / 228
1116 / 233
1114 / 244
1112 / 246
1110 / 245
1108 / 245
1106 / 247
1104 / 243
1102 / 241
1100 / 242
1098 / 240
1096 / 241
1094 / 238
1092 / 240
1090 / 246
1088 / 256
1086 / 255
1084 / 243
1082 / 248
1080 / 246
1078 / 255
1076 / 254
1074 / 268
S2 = 1.1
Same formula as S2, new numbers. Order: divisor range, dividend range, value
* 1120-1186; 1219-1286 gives 1.23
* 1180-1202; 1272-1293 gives 1.51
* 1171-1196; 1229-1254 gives 1.20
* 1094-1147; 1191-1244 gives 0.93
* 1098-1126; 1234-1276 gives 1.02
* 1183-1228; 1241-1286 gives 1.21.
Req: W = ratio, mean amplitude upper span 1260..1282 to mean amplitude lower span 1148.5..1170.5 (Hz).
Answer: 1.6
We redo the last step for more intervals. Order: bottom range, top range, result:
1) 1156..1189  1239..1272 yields 1.35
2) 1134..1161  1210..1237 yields 1.11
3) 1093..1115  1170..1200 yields 0.76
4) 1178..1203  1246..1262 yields 1.28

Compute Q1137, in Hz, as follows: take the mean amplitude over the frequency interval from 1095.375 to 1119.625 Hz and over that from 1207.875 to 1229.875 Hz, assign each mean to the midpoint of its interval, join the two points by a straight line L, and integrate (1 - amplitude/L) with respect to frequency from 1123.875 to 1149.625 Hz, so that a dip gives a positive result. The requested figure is 2.35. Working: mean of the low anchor 241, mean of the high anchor 232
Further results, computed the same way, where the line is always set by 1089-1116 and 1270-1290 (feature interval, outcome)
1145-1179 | 10.0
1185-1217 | 7.7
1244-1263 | 2.2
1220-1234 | 1.5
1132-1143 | 1.2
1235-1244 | 1.2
